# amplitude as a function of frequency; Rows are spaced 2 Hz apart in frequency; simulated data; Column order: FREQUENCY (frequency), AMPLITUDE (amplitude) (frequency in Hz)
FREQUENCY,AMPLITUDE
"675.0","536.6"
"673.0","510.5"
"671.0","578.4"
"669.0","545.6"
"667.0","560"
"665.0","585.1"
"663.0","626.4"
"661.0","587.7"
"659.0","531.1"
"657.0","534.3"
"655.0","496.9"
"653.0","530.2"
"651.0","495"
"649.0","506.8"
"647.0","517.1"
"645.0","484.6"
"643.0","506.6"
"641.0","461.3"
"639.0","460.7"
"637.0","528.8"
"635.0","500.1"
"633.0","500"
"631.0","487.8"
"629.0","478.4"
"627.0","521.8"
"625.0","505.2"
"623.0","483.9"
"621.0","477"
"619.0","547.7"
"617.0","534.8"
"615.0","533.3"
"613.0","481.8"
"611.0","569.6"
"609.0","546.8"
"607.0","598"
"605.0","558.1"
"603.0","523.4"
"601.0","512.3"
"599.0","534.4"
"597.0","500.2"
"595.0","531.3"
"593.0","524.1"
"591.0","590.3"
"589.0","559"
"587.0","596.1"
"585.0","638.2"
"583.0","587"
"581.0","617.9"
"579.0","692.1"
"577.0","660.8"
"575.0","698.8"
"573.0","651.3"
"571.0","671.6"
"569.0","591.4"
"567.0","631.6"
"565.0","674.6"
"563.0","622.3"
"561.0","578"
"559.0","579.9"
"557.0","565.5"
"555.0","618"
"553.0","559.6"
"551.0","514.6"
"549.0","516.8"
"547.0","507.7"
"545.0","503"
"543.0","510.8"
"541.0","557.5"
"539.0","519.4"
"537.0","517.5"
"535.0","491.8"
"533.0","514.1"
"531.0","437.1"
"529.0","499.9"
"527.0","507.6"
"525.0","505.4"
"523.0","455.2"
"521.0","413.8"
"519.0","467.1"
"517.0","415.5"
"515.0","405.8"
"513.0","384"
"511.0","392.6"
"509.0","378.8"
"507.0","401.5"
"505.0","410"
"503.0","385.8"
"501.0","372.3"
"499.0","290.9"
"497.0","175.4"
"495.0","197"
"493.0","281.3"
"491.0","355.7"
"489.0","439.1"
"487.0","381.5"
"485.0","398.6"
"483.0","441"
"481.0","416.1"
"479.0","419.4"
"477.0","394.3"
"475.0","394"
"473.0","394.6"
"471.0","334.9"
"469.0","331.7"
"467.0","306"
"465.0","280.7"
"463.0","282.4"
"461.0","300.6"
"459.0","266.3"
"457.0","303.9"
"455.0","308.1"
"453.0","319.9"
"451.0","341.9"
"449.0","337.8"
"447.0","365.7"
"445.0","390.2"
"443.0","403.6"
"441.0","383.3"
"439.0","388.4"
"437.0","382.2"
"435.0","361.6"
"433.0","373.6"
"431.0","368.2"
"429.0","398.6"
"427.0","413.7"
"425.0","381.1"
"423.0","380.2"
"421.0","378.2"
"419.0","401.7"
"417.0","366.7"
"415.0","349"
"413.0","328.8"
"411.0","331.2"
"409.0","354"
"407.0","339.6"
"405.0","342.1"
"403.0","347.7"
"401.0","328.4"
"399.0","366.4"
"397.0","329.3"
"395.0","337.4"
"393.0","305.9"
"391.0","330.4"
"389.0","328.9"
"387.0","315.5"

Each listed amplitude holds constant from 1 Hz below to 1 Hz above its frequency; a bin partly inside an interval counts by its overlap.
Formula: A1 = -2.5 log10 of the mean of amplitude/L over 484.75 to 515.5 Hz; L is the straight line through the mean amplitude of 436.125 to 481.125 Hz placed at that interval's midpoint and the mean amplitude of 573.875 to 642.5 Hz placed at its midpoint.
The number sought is 0.150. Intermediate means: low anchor 348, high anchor 545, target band 351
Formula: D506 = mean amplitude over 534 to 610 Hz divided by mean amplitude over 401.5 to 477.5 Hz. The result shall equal 1.6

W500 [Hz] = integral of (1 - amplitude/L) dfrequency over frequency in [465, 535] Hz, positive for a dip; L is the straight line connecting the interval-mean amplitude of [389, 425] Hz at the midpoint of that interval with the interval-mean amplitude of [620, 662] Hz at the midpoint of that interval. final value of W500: 3.5 Hz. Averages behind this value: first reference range 348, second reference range 505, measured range 391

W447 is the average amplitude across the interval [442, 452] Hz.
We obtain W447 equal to 368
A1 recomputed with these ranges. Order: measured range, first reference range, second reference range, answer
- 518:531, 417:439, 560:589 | 0.16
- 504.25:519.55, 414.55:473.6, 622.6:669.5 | 0.01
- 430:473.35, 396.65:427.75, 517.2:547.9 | 0.17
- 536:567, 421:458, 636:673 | -0.23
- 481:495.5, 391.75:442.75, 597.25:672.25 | 0.14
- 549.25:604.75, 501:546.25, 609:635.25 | -0.22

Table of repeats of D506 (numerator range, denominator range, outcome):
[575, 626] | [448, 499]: 1.67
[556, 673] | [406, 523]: 1.53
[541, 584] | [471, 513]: 1.63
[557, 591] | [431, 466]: 1.83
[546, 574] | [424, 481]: 1.66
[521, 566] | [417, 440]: 1.39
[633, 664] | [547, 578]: 0.85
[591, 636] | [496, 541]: 1.22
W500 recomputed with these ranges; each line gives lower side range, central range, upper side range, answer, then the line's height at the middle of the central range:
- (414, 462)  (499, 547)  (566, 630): 2.04 Hz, 471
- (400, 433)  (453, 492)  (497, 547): 5.02 Hz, 406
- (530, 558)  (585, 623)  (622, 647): -2.77 Hz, 504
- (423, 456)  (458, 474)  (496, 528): 2.87 Hz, 380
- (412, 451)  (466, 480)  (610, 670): 1.27 Hz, 404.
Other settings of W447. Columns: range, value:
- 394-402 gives 340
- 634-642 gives 488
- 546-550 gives 512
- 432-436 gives 368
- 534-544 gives 519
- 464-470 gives 306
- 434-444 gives 384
